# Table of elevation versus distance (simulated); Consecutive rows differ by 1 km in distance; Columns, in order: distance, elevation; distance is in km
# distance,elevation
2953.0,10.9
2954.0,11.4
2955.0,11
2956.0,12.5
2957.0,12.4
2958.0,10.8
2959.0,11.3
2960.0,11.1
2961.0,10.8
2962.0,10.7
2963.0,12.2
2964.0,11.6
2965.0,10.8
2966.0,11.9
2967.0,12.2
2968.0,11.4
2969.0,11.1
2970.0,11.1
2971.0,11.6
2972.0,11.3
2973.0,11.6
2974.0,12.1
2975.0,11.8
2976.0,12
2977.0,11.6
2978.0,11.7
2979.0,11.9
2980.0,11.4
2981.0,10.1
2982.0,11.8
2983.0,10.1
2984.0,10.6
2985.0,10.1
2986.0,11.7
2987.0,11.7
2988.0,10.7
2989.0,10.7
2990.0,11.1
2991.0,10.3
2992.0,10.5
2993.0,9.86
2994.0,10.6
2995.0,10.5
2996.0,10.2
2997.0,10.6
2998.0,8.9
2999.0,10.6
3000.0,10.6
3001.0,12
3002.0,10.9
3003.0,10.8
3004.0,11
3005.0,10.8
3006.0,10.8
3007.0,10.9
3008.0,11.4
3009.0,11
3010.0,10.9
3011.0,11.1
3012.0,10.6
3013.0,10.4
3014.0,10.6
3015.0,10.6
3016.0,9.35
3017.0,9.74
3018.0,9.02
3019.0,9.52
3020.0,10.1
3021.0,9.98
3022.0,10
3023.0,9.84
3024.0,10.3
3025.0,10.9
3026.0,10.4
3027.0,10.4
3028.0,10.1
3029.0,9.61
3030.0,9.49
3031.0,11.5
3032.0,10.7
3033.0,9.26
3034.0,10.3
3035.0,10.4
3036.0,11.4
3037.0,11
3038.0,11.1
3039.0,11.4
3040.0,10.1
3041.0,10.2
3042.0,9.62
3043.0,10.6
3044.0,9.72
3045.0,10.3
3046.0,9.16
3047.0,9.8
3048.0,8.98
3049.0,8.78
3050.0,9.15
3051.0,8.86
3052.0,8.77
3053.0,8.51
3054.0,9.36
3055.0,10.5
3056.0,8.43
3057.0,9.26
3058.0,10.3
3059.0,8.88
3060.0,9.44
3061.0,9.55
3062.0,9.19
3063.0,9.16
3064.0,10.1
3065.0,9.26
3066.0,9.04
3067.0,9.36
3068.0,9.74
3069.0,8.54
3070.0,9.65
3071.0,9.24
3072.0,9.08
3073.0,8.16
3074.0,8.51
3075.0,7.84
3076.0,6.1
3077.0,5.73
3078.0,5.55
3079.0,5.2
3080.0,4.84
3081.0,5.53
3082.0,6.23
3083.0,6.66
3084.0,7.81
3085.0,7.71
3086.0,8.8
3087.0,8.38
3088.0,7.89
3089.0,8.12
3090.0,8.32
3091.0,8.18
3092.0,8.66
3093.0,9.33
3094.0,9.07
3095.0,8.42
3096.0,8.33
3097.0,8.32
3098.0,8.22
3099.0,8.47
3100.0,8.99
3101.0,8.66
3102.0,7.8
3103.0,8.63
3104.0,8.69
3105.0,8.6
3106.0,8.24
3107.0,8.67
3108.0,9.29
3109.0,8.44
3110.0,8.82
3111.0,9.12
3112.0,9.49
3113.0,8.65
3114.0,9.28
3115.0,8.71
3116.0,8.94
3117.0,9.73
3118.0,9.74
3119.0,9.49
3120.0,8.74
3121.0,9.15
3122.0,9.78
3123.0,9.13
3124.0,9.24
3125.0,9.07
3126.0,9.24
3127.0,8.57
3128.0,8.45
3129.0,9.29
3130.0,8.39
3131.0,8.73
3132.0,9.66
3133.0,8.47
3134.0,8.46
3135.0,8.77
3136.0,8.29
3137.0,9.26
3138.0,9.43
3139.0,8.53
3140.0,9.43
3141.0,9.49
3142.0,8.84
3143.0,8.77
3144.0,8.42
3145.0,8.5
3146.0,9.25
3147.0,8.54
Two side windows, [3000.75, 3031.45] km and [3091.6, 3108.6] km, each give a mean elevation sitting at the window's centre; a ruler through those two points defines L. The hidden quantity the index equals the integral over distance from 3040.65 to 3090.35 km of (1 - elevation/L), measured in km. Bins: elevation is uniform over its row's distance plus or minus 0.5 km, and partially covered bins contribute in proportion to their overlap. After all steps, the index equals 4.41 km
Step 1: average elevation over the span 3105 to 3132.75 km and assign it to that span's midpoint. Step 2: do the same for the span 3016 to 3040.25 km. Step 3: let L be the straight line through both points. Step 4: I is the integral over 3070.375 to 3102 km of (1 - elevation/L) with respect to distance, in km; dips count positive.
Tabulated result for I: 5.7 km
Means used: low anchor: 10.3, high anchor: 9.03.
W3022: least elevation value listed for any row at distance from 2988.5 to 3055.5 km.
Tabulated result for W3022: 8.51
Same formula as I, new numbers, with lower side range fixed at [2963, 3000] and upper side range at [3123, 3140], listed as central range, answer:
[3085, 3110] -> 2.31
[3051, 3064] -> 0.87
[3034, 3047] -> -0.23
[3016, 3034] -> 0.67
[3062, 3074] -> 0.77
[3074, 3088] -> 4.16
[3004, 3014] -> -0.20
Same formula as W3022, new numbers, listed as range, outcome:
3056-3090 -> 4.84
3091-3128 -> 7.8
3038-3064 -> 8.43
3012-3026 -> 9.02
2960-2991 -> 10.1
